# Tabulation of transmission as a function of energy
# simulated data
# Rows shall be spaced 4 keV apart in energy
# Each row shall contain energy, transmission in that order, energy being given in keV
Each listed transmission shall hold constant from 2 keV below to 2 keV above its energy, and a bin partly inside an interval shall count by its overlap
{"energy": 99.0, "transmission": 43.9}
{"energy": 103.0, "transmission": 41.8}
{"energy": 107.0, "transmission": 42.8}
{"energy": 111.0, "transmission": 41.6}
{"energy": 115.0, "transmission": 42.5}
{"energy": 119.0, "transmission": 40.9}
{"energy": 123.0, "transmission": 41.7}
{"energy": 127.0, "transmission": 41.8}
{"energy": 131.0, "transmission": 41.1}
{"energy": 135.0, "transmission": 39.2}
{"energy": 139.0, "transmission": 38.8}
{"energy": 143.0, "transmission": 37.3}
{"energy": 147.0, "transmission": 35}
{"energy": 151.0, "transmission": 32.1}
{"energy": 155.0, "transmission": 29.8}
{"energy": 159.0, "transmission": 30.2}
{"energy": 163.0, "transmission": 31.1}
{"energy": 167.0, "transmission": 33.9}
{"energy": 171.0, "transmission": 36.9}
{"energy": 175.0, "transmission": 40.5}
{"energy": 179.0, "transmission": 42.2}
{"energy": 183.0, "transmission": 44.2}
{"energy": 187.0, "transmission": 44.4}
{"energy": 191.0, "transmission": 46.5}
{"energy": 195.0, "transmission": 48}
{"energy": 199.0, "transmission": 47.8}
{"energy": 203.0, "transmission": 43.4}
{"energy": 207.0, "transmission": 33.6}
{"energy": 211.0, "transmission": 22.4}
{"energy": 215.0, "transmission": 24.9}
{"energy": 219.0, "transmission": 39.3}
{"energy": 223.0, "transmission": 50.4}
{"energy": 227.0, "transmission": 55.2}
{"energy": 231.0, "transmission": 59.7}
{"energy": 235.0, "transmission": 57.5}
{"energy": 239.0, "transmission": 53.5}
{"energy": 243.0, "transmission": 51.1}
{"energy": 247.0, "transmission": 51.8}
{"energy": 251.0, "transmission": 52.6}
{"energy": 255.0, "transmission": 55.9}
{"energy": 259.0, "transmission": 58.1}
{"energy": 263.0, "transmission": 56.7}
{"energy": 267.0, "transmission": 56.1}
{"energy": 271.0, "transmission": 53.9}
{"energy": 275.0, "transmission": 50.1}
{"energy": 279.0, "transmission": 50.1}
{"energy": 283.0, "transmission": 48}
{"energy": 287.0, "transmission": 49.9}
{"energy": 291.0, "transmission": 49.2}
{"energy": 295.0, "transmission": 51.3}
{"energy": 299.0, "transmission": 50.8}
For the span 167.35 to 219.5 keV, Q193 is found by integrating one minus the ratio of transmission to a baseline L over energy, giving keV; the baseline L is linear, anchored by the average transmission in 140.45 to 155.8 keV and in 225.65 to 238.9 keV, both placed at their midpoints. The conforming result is 7.3 keV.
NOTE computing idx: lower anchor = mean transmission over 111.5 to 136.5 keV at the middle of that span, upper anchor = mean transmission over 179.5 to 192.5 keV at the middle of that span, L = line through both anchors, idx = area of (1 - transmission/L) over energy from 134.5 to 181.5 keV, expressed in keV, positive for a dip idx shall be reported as 8.2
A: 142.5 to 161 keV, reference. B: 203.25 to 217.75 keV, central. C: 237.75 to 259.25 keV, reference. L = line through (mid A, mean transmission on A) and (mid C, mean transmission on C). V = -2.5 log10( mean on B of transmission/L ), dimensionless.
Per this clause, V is 0.46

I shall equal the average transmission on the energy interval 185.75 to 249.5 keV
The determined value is 45.7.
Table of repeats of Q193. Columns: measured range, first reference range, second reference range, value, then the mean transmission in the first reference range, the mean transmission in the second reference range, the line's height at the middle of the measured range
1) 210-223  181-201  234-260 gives 4.5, 46.2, 54.1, 49.8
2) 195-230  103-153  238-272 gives 6.3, 39.7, 54.5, 49.5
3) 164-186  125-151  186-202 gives 2.3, 38.3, 46.6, 43.8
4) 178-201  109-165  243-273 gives -0.4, 37.4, 54.8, 44.9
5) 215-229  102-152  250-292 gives 1.0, 39.9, 52.9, 48.4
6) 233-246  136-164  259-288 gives -1.8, 33.8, 52.6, 47.4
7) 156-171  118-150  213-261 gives 3.6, 39.2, 50.8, 42.5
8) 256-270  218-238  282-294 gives -1.6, 53.1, 49.3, 50.9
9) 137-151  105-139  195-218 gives 1.2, 41.3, 35.8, 39.9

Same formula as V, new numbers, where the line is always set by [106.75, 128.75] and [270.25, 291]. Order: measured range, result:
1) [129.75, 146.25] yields 0.11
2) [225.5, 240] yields -0.19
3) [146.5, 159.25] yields 0.35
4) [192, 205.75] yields 0.00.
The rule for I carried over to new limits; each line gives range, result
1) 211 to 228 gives 39.3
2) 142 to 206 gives 38.9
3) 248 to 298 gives 52.6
